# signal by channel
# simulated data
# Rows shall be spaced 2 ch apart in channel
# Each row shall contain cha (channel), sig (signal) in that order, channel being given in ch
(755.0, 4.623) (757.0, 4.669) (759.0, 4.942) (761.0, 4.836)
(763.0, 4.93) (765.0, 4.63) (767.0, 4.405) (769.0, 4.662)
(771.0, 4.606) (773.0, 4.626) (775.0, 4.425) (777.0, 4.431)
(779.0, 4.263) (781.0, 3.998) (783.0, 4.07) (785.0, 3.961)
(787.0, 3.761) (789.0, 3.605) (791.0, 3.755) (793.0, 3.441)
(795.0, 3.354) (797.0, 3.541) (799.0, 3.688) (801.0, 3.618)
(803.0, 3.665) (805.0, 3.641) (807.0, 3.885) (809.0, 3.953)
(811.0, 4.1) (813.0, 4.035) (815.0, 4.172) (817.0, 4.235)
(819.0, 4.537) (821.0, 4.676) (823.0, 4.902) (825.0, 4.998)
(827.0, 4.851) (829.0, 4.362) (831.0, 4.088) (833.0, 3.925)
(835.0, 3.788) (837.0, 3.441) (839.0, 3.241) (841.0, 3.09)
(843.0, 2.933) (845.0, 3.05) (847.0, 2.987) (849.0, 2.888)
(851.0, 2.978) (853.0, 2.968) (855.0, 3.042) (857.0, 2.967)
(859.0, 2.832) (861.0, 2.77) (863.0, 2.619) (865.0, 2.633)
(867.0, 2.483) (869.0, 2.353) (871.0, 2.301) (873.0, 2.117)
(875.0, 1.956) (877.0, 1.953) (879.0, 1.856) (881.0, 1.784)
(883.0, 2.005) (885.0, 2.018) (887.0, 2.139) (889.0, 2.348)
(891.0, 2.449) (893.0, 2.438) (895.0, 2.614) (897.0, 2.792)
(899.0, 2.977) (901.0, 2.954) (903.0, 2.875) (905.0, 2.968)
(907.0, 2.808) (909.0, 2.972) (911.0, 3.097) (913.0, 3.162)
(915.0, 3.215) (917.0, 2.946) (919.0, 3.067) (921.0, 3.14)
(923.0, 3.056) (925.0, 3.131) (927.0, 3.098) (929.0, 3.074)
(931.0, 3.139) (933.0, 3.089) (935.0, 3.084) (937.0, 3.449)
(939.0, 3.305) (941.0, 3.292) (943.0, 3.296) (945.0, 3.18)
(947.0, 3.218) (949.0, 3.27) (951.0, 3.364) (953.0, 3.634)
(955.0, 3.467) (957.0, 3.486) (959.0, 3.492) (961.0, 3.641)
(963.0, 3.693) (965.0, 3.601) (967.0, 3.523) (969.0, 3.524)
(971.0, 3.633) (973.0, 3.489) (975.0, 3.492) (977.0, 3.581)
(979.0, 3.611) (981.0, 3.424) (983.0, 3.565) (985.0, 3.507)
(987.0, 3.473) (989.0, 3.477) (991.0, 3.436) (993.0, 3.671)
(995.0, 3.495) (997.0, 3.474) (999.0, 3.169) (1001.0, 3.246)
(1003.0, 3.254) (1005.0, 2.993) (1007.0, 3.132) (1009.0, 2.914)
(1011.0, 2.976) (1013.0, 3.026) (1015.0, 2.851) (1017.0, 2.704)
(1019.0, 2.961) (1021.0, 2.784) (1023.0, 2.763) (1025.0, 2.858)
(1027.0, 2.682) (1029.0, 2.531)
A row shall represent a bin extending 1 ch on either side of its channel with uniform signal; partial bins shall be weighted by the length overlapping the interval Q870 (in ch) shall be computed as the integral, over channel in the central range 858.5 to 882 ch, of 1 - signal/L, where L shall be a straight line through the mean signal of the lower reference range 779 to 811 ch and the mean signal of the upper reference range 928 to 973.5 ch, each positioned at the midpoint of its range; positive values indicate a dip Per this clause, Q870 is 8.4 ch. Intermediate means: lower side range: 3.76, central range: 2.29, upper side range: 3.39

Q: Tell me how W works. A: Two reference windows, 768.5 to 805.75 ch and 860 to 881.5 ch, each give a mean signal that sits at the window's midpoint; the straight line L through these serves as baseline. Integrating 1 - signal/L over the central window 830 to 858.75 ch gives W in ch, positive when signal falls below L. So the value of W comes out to -4.39 ch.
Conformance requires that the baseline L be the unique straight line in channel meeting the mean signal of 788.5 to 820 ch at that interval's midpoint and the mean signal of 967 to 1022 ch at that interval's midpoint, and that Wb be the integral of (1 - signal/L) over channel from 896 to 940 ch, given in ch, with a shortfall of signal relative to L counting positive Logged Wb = 5.58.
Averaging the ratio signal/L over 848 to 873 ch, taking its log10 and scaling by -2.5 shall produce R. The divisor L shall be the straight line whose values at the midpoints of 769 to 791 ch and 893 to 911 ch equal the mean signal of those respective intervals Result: 0.22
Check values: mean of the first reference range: 4.18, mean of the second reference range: 2.86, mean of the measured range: 2.71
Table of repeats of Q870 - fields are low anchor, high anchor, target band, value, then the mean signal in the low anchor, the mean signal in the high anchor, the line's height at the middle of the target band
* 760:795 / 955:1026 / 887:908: 5.8 ch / 4.23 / 3.31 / 3.72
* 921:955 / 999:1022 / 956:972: -2.2 ch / 3.23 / 2.99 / 3.15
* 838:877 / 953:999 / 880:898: 4.0 ch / 2.73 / 3.53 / 2.94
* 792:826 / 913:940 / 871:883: 5.3 ch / 4.03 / 3.14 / 3.51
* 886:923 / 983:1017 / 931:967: -4.2 ch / 2.84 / 3.25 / 3.03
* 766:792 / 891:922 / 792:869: 2.6 ch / 4.2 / 2.92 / 3.68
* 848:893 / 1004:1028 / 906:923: -3.2 ch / 2.43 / 2.89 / 2.57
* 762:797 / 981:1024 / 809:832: -2.6 ch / 4.15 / 3.19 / 3.98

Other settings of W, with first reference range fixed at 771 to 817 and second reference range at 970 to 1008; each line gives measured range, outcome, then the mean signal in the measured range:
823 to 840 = -1.3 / 4.13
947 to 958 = 0.3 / 3.42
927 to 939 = 1.3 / 3.17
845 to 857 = 2.6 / 2.98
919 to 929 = 1.4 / 3.1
